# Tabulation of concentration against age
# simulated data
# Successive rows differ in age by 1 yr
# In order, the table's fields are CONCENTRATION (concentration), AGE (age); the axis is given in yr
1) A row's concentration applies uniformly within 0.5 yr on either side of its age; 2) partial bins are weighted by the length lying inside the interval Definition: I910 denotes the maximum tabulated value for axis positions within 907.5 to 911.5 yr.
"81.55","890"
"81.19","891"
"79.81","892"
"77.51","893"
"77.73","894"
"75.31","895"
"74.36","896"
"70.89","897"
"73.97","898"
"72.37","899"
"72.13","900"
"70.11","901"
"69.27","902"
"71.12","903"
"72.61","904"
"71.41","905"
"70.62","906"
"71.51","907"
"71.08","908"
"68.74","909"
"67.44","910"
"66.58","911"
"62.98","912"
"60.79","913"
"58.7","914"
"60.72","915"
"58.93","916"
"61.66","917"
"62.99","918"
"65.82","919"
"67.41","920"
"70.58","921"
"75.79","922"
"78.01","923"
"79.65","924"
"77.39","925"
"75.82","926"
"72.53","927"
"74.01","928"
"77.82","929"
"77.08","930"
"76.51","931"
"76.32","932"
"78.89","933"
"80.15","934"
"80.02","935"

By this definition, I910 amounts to 71.08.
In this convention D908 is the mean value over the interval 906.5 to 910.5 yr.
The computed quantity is 69.7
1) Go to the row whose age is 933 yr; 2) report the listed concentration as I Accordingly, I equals 78.89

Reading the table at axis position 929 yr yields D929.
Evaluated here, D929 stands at 77.82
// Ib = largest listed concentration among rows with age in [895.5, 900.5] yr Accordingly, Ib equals 74.36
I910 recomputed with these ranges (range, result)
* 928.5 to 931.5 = 77.82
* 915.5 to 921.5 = 70.58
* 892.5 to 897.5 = 77.73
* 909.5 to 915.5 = 67.44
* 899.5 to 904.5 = 72.61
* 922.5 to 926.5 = 79.65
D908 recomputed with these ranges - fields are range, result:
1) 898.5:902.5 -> 71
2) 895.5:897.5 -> 72.6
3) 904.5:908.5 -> 71.2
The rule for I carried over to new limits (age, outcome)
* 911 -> 66.58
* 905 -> 71.41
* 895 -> 75.31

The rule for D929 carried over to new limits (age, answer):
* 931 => 76.51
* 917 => 61.66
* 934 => 80.15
